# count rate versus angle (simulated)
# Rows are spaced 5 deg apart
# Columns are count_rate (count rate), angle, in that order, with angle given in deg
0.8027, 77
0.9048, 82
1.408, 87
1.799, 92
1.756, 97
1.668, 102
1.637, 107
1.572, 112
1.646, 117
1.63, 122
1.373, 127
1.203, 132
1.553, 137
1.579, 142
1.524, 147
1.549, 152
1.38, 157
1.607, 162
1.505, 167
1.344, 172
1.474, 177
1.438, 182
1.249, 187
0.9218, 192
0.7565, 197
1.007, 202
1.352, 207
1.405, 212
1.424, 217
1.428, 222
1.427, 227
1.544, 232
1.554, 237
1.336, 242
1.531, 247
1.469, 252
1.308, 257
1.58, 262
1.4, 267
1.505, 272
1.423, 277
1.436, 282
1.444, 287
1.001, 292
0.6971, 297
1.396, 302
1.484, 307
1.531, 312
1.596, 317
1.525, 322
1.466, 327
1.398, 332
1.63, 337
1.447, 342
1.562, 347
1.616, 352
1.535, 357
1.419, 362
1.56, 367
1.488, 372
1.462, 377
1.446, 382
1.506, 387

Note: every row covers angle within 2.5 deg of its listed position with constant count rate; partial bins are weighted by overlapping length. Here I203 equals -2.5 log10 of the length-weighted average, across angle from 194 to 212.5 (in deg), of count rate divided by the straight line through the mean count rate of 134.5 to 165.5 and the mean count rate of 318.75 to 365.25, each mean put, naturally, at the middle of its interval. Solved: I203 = 0.36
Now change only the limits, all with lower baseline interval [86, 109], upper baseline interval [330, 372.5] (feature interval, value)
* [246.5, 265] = 0.08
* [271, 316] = 0.17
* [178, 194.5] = 0.30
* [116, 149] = 0.11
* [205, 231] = 0.13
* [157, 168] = 0.07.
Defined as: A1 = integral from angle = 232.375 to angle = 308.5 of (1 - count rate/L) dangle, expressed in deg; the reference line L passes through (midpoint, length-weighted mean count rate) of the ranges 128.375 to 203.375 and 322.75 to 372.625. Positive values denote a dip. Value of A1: 3.5 deg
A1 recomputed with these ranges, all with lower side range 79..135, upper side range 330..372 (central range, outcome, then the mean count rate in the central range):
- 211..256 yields 1.7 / 1.45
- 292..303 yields 3.8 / 0.989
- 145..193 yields 3.0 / 1.41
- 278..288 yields 0.5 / 1.44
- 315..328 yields -0.1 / 1.53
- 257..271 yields 0.5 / 1.46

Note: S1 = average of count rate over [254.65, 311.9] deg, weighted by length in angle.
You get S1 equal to 1.34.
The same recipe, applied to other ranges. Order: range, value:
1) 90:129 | 1.64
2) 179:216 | 1.18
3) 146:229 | 1.34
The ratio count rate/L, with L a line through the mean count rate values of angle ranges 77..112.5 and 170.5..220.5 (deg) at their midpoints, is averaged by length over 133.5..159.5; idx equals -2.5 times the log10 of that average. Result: -0.11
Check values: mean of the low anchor 1.48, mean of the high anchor 1.24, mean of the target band 1.5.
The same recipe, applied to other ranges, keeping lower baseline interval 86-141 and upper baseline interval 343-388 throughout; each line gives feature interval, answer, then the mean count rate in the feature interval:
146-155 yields 0.023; 1.53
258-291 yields 0.070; 1.44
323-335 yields 0.048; 1.45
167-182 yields 0.092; 1.43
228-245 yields 0.048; 1.48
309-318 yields -0.023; 1.55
